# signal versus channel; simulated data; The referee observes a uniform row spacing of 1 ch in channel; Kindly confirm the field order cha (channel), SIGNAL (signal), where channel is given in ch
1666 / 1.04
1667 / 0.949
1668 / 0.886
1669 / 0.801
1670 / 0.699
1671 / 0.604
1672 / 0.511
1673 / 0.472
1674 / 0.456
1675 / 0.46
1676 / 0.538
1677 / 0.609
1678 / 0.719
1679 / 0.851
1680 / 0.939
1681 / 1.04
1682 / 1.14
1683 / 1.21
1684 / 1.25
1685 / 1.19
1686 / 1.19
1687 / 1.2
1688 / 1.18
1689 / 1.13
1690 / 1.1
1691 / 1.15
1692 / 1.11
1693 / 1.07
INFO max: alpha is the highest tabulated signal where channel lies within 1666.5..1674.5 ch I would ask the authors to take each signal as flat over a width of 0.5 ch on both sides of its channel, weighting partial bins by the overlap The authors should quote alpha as 0.949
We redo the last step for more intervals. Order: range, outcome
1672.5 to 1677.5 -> 0.609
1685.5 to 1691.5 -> 1.2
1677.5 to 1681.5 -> 1.04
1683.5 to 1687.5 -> 1.25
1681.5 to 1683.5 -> 1.21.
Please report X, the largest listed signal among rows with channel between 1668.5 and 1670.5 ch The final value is 0.801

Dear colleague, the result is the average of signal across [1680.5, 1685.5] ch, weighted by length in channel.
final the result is 1.17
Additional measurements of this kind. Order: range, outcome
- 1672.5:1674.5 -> 0.464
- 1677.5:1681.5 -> 0.887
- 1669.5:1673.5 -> 0.572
